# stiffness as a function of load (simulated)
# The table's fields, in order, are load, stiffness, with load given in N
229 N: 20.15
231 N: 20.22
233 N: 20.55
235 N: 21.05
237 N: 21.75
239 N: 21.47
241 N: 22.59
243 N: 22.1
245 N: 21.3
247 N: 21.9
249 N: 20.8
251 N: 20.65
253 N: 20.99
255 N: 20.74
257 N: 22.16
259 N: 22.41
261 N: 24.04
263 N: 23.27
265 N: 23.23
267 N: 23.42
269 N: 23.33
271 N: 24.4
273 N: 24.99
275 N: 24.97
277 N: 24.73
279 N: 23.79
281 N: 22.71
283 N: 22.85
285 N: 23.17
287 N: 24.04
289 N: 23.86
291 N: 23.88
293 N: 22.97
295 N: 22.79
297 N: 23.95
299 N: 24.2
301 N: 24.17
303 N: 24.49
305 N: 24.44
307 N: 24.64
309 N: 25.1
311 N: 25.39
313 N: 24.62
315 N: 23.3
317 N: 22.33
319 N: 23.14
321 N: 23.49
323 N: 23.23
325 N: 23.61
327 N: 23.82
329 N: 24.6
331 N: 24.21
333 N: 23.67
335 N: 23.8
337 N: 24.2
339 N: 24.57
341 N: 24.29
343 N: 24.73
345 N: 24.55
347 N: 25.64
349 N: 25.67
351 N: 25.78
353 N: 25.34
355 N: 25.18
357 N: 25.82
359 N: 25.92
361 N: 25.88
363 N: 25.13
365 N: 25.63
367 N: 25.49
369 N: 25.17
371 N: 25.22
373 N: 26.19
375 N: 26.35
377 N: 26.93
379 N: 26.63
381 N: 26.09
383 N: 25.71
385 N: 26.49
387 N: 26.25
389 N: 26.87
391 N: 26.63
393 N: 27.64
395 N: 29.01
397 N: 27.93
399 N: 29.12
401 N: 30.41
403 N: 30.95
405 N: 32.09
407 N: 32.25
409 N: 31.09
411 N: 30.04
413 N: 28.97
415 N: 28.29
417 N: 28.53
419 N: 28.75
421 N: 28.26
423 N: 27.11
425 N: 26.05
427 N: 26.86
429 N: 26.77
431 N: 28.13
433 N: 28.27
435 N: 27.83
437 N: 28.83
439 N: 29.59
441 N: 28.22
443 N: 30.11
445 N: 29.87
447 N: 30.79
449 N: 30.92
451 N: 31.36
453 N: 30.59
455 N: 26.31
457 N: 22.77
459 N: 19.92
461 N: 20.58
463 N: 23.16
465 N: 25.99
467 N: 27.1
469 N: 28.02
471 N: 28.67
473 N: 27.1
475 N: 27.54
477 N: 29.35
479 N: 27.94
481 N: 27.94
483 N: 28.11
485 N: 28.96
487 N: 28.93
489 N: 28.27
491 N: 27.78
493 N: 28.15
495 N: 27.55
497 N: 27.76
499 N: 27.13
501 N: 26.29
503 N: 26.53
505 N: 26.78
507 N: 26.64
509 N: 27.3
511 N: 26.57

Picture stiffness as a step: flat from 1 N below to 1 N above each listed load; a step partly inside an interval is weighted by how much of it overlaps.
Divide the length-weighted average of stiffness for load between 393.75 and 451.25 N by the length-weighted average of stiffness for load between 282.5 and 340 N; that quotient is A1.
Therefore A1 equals 1.2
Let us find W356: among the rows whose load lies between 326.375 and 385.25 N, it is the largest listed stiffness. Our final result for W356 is 26.93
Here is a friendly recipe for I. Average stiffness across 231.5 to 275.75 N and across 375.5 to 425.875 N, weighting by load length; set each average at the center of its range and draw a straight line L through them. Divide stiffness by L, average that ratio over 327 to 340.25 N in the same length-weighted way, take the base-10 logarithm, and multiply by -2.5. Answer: 0.06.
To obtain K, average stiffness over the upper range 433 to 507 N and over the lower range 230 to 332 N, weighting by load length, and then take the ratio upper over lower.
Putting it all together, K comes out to 1.19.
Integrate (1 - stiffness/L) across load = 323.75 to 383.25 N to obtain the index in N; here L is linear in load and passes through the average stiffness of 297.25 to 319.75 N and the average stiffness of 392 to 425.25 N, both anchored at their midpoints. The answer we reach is 2.89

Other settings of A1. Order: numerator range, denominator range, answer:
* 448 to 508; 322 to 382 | 1.08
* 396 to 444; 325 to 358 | 1.17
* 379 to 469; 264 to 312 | 1.16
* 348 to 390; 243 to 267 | 1.18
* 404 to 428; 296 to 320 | 1.20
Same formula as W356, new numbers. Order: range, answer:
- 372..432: 32.25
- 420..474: 31.36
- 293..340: 25.39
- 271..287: 24.99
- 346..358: 25.82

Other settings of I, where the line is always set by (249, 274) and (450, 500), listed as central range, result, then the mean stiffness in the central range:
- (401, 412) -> -0.21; 31.2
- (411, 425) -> -0.09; 28.3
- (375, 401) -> -0.08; 27.2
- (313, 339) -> 0.02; 23.7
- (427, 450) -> -0.10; 28.9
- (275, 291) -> -0.02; 23.7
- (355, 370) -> -0.03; 25.6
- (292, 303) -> -0.01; 23.7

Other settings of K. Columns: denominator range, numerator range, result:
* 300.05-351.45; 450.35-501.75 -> 1.11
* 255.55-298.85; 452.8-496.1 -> 1.14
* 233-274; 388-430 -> 1.29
